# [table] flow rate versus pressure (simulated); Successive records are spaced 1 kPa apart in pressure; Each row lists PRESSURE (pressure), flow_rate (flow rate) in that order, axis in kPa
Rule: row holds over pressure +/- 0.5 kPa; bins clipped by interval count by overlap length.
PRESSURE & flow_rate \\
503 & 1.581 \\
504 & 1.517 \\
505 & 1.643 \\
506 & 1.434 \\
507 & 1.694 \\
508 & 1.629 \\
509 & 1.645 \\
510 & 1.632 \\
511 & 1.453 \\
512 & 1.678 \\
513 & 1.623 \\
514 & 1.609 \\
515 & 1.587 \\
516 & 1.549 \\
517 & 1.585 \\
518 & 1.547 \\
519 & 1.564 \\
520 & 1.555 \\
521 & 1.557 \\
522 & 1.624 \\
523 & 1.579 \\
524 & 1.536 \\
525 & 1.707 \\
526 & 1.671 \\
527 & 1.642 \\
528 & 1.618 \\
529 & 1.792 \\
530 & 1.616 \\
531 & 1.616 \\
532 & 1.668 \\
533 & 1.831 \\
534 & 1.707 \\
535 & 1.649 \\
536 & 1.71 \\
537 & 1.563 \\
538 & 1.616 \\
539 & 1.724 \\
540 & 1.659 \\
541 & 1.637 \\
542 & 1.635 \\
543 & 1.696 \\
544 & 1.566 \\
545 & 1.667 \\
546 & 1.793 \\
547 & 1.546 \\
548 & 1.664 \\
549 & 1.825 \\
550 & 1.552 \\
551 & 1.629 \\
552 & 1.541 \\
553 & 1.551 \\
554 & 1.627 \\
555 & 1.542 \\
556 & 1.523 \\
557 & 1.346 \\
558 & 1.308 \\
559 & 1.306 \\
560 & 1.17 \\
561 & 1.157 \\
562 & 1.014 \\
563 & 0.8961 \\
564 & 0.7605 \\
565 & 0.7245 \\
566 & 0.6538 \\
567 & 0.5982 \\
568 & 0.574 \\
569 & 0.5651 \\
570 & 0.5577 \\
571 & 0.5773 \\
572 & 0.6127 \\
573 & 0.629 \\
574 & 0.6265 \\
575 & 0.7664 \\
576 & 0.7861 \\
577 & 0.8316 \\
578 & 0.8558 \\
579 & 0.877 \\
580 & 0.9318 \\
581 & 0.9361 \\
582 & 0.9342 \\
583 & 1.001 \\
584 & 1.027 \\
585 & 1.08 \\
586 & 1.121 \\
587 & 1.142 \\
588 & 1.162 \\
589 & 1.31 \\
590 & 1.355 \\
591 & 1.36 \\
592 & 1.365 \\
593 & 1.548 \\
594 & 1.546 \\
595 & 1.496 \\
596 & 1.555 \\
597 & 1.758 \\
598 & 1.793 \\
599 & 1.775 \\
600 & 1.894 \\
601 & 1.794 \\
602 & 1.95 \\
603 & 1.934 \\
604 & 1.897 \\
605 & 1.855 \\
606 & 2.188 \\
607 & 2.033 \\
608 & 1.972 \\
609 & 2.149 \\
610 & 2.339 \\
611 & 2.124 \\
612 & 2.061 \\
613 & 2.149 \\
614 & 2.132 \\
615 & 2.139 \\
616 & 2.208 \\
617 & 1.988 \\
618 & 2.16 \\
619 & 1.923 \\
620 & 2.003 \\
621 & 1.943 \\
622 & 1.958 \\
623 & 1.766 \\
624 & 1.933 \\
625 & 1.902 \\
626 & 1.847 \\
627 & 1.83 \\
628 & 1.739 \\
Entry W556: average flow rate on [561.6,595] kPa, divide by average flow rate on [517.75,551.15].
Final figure 0.6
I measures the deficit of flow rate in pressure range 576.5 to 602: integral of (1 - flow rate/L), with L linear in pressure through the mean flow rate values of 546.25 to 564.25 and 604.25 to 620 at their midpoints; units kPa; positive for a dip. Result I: 7.2 kPa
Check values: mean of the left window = 1.4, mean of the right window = 2.09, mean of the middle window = 1.31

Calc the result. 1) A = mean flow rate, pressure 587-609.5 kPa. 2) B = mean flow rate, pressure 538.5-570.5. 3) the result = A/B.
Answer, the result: 1.30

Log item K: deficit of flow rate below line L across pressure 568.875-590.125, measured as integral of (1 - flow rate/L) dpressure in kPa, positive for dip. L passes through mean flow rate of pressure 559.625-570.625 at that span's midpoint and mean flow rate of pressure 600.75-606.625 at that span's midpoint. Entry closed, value 5.9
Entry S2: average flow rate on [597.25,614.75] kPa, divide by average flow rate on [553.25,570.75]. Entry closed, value 1.96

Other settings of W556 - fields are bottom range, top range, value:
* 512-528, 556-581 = 0.53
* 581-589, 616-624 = 1.84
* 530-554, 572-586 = 0.53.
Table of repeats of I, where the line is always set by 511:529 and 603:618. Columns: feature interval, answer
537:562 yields 3.0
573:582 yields 5.1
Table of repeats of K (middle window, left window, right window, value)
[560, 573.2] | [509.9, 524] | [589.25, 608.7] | 7.4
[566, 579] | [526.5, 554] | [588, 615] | 8.0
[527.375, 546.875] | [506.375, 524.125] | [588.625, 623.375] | -0.1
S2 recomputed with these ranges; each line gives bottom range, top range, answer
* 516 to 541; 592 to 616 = 1.17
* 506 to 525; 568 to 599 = 0.68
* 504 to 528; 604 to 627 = 1.27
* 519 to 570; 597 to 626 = 1.38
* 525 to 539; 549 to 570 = 0.69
